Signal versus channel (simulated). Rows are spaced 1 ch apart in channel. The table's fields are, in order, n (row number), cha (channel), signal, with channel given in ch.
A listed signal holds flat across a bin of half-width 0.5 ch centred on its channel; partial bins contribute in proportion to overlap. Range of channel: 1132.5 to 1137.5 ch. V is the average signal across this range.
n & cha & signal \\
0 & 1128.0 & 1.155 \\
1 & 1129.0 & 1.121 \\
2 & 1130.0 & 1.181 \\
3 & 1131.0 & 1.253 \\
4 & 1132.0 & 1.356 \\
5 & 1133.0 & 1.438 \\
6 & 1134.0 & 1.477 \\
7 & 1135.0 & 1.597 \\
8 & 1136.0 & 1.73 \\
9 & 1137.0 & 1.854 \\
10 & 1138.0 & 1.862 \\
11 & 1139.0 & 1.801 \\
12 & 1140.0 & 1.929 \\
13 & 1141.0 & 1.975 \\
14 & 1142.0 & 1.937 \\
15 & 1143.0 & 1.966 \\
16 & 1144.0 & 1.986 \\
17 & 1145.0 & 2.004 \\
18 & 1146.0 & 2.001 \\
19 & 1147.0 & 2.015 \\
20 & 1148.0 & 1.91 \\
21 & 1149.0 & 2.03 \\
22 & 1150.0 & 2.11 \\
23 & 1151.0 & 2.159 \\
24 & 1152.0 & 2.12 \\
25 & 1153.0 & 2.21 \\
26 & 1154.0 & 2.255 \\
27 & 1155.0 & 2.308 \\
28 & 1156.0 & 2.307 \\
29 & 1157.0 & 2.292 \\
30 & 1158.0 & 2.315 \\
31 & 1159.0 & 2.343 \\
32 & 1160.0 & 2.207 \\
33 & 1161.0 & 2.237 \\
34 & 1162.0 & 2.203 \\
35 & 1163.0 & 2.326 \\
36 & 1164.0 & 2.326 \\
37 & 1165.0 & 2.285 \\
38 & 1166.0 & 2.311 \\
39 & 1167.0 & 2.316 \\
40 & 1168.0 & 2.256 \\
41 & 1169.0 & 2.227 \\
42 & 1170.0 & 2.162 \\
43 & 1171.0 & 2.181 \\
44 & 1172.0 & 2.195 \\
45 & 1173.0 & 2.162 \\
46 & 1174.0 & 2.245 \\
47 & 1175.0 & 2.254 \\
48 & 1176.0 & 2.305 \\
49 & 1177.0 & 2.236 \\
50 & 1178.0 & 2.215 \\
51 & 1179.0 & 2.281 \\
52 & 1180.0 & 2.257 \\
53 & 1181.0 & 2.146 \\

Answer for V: 1.62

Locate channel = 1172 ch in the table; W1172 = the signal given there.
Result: 2.195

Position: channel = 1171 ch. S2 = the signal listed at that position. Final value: 2.181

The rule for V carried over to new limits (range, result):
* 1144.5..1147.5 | 2.01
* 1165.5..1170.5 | 2.25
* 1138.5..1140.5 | 1.86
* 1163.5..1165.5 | 2.31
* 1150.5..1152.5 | 2.14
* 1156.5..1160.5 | 2.29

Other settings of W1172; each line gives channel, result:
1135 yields 1.597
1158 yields 2.315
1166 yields 2.311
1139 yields 1.801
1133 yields 1.438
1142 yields 1.937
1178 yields 2.215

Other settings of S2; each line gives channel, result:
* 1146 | 2.001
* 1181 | 2.146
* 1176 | 2.305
